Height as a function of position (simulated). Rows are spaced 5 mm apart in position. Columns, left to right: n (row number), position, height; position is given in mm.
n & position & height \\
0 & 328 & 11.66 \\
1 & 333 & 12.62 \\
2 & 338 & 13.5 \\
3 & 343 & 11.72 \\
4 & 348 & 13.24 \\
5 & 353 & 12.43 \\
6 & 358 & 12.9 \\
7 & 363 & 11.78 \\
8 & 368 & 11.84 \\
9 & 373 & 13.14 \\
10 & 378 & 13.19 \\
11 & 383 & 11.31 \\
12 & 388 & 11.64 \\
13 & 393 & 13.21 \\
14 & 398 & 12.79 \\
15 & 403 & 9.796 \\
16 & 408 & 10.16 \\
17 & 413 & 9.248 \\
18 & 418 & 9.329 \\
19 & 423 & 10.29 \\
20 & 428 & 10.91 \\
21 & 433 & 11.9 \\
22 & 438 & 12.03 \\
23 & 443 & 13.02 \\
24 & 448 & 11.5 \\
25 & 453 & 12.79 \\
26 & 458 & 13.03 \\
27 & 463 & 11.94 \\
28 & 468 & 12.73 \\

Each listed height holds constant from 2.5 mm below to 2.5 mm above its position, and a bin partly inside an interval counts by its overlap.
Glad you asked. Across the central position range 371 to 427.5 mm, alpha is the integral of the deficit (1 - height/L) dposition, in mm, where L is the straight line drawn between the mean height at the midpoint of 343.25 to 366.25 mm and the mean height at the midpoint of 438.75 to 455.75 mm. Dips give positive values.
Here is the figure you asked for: 5.4 mm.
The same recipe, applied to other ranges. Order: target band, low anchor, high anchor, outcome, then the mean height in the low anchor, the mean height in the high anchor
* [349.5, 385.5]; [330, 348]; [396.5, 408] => -1.6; 12.7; 10.9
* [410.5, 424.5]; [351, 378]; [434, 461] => 3.2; 12.5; 12.4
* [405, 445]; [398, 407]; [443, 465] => 2.2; 10.7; 12.4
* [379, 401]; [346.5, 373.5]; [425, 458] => 0.2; 12.5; 12.1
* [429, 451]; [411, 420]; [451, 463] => -1.5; 9.29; 12.7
